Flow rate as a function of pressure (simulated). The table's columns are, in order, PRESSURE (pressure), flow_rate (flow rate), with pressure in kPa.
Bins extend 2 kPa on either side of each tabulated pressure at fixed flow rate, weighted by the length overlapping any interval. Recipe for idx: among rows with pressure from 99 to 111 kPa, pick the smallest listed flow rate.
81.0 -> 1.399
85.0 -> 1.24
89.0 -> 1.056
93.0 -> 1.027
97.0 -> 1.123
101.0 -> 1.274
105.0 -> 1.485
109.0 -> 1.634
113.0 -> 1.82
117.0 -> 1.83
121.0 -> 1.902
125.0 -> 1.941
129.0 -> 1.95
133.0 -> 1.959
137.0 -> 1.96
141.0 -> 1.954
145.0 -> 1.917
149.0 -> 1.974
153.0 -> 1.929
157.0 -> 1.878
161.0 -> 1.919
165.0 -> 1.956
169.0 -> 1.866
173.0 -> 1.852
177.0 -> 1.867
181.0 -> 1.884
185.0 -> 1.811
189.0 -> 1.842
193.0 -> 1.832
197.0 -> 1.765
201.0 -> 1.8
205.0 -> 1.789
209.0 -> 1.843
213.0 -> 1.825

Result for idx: 1.274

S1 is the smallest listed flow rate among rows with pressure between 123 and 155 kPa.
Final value 1.917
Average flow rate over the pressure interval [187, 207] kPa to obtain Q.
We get 1.81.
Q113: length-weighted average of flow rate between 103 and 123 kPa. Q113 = 1.73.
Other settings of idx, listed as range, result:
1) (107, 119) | 1.634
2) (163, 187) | 1.811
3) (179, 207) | 1.765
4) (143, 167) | 1.878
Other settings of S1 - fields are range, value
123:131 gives 1.941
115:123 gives 1.83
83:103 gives 1.027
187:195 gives 1.832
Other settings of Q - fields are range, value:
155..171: 1.9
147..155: 1.95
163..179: 1.89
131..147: 1.95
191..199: 1.8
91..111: 1.31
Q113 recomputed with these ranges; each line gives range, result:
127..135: 1.95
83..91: 1.15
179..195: 1.84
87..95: 1.04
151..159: 1.9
